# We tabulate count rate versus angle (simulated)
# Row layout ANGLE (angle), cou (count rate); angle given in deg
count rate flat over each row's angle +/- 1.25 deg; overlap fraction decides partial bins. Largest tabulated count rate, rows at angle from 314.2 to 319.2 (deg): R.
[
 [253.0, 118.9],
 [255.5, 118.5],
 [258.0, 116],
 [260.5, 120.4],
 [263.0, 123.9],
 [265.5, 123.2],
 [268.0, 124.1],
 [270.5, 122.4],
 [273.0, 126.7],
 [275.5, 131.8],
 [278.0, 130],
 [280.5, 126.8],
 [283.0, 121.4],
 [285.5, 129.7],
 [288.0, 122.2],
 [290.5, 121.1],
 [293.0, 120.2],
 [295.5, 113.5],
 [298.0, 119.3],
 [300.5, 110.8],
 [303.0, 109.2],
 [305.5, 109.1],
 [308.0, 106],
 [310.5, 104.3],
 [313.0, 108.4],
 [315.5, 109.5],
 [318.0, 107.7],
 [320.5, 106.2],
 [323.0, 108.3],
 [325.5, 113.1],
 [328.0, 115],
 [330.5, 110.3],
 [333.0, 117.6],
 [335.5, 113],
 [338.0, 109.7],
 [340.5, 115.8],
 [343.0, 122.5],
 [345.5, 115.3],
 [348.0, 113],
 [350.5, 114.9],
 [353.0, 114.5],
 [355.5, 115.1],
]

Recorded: 109.5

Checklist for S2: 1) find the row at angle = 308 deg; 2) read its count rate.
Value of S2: 106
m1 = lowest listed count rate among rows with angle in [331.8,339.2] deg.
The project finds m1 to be 109.7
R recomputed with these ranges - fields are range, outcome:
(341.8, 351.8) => 122.5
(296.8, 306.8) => 119.3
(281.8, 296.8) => 129.7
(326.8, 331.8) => 115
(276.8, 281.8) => 130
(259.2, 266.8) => 123.9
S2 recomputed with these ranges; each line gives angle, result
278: 130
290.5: 121.1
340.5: 115.8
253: 118.9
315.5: 109.5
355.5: 115.1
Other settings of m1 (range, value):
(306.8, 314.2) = 104.3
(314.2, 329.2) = 106.2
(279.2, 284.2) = 121.4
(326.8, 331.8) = 110.3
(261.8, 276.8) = 122.4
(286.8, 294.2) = 120.2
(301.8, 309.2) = 106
